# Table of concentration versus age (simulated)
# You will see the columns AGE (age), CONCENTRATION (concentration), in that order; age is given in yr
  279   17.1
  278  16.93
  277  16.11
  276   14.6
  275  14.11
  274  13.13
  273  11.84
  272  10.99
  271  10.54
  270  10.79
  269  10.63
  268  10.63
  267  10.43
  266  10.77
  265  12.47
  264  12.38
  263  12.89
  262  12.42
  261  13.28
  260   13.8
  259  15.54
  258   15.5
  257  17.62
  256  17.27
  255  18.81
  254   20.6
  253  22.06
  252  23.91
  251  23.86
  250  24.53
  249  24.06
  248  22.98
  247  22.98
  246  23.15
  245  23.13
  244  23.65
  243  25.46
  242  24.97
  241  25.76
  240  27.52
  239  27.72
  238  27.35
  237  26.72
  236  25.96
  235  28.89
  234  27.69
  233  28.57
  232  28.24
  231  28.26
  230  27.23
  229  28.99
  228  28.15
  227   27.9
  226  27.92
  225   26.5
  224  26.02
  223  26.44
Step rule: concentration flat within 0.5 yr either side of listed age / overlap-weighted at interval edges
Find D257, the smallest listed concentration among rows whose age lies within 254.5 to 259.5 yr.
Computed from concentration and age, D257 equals 15.5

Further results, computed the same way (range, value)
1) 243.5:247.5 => 22.98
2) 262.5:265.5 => 12.38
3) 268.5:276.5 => 10.54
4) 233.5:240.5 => 25.96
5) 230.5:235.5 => 27.69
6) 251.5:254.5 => 20.6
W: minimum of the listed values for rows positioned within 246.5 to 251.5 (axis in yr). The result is 22.98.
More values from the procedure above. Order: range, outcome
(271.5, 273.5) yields 10.99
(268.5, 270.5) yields 10.63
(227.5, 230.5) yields 27.23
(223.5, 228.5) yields 26.02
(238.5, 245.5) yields 23.13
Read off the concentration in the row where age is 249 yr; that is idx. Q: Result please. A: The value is 24.06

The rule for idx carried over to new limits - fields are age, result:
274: 13.13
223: 26.44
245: 23.13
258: 15.5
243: 25.46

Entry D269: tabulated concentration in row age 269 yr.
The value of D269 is 10.63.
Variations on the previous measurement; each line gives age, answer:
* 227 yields 27.9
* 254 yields 20.6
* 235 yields 28.89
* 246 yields 23.15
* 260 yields 13.8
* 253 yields 22.06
